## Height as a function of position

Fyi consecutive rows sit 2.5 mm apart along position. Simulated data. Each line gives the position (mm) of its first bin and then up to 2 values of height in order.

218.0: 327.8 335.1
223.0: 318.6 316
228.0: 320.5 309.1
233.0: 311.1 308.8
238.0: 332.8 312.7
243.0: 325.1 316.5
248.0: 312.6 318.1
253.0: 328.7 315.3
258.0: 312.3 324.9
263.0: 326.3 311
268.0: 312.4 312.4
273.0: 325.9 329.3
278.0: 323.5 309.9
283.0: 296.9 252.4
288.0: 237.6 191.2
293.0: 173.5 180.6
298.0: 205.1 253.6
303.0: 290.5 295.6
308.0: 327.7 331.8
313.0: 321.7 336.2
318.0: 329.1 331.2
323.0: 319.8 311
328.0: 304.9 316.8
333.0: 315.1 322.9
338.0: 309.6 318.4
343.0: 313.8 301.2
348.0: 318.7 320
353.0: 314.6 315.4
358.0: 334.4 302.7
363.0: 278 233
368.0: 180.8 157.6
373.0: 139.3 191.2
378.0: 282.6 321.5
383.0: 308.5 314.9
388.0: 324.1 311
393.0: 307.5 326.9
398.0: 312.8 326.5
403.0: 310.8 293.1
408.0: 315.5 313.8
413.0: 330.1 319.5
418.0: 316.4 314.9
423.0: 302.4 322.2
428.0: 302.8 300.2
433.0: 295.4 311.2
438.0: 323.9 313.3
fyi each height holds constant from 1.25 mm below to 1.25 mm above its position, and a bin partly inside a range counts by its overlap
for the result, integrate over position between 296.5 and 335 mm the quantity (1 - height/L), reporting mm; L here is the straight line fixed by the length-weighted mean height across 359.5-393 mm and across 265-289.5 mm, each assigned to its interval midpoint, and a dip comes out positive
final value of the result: -3.0 mm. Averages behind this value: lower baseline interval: 300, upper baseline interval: 259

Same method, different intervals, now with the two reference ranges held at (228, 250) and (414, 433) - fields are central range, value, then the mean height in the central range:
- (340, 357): -0.1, 315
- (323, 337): 0.0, 315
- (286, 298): 4.4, 200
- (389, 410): -0.1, 313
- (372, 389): 2.3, 270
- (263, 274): 0.0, 316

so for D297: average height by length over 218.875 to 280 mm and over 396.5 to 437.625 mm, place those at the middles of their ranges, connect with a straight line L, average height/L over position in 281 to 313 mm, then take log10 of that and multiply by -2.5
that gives 0.23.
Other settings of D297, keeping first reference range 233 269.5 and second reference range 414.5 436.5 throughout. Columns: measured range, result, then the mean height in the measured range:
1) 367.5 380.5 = 0.46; 203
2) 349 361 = -0.02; 318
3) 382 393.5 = -0.01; 314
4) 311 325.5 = -0.04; 326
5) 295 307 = 0.25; 251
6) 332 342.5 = -0.01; 316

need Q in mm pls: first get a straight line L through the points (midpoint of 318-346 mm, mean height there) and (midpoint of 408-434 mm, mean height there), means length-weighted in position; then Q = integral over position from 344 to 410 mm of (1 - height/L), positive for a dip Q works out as 5.7 mm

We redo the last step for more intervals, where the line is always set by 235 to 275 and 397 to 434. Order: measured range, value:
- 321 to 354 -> 0.05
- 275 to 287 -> 0.69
